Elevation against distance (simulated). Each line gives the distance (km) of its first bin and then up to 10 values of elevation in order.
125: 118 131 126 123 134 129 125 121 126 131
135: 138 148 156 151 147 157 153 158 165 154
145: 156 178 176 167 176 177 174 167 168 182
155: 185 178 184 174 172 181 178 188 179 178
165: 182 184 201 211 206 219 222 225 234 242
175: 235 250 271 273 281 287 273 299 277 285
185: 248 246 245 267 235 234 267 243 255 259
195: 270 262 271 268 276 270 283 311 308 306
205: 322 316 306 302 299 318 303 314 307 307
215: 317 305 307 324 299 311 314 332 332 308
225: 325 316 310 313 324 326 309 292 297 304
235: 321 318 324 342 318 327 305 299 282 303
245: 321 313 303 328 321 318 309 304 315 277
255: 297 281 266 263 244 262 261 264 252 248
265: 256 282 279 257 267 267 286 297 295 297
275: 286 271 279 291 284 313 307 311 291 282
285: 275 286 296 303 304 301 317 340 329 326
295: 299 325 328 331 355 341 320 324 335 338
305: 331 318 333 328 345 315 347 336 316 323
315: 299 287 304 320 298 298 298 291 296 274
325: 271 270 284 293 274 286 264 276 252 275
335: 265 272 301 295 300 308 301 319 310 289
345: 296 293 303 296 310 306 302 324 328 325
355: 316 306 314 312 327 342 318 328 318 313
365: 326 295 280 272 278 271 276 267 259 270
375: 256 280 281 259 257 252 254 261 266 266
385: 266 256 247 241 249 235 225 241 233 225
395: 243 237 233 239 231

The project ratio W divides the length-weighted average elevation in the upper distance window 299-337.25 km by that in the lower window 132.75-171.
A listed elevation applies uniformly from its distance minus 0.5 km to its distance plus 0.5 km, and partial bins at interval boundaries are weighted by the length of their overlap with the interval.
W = 1.76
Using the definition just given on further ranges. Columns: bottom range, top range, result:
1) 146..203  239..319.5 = 1.32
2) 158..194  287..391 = 1.28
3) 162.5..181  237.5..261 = 1.31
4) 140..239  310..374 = 1.17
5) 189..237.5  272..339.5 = 1.01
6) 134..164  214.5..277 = 1.78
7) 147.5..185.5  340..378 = 1.40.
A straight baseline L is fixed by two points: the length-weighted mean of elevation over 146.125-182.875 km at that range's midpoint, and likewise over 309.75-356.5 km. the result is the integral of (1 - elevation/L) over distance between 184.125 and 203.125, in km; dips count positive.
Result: -3.38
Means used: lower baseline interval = 208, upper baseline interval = 298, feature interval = 264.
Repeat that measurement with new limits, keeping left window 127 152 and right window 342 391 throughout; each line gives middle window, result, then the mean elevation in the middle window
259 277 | -3.4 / 272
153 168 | -1.8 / 182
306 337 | -4.4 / 297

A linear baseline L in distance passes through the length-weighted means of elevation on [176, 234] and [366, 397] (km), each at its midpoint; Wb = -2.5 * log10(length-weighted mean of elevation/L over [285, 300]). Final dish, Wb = -0.16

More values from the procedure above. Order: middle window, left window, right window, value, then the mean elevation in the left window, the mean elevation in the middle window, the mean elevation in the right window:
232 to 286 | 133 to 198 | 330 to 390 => -0.185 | 208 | 292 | 287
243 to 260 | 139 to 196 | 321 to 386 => -0.196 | 213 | 296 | 289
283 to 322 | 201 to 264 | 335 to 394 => -0.079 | 305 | 316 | 285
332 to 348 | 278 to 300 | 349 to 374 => 0.051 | 310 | 292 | 304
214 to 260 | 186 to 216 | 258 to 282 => -0.102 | 284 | 308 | 276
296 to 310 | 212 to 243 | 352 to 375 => -0.085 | 314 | 332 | 301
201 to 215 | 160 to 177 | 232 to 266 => -0.222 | 209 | 308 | 295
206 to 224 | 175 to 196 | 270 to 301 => -0.136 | 263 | 312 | 304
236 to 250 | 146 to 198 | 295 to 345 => -0.198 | 222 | 315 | 305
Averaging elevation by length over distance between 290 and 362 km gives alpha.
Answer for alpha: 308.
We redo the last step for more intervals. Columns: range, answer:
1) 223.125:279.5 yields 295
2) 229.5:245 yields 311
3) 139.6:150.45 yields 165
